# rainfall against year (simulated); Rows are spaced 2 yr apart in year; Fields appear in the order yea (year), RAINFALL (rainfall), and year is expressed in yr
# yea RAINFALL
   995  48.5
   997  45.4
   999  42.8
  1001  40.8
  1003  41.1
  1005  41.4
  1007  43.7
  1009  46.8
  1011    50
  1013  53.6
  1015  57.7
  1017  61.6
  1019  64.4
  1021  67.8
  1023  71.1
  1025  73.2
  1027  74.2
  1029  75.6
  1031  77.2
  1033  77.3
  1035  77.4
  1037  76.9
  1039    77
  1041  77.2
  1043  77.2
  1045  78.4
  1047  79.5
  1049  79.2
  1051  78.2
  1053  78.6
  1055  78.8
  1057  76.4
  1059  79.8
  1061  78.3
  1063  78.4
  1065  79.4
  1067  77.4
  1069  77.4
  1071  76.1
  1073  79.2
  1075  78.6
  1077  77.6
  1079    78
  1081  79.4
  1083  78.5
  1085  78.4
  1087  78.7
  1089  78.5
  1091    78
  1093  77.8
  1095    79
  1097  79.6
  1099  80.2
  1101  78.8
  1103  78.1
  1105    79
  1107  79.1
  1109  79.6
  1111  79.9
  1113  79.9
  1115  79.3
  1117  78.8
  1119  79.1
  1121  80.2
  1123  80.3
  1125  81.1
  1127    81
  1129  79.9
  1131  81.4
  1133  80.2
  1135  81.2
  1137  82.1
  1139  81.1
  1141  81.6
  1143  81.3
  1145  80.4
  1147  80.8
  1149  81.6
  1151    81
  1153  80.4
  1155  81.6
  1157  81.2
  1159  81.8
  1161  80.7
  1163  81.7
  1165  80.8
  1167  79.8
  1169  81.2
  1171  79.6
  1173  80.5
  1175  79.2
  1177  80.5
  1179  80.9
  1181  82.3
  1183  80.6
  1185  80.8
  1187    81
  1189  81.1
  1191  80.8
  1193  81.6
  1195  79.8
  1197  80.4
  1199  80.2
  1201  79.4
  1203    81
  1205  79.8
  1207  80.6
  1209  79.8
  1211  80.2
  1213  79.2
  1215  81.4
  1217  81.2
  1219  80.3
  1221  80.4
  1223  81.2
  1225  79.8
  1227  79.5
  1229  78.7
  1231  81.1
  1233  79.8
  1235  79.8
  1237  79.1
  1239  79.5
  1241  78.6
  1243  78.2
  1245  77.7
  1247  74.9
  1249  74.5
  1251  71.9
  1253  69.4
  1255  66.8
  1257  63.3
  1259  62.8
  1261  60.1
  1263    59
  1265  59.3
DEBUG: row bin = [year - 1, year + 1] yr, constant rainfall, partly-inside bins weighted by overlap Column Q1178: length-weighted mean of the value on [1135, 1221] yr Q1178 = 80.7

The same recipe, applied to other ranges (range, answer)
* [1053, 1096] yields 78.3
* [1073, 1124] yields 79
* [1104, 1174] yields 80.5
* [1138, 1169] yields 81.1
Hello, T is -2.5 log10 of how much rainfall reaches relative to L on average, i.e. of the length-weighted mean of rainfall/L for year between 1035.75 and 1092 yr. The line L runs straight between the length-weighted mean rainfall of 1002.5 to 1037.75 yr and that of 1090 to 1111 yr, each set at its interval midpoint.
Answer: -0.10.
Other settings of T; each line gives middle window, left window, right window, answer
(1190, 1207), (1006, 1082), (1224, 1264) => -0.10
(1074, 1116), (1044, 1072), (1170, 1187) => 0.00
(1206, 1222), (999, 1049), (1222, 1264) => -0.11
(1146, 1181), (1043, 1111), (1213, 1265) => -0.06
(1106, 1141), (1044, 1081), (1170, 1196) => -0.01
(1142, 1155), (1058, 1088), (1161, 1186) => -0.01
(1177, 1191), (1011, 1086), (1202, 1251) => -0.04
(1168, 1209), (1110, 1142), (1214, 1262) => -0.04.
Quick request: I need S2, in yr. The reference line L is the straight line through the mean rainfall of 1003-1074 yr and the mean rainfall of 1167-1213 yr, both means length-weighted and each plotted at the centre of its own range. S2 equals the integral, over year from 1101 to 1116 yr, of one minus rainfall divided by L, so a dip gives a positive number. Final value -0.78 yr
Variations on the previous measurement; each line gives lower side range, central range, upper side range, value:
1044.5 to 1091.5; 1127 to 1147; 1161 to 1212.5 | -0.3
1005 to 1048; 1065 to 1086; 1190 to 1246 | -2.1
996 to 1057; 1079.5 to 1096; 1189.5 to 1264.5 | -2.3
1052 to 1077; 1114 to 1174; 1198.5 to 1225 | -1.0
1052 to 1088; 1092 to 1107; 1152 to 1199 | 0.0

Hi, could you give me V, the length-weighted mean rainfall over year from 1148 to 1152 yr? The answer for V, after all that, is 81.3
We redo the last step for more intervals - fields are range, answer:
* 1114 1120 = 79.1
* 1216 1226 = 80.6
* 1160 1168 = 80.8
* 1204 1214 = 79.9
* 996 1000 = 44.1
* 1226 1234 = 79.8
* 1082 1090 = 78.5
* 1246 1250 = 74.7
